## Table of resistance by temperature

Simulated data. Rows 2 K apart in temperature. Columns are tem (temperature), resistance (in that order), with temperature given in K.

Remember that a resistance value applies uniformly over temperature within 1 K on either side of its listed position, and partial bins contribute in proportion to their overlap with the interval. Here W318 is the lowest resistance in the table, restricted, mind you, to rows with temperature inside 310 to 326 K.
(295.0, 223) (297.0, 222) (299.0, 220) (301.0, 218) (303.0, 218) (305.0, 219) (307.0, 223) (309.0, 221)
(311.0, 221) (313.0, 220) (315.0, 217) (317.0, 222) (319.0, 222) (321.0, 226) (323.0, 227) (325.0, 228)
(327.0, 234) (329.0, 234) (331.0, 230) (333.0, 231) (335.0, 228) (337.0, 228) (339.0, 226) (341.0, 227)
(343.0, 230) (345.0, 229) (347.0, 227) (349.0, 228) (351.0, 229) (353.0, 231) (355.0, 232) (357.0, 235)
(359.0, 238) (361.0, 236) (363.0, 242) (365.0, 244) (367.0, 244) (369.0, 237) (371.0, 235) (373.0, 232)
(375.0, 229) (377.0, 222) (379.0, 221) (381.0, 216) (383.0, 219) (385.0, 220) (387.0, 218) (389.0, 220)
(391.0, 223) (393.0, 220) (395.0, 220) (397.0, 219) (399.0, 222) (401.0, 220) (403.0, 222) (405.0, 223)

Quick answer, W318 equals 217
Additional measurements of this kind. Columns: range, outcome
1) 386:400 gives 218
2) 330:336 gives 228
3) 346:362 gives 227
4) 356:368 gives 235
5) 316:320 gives 222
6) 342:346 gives 229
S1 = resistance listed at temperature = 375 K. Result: 229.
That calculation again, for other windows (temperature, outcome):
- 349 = 228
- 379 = 221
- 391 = 223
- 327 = 234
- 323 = 227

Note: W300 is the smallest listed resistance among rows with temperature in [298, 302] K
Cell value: 218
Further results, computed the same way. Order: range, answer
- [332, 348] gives 226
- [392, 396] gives 220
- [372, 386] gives 216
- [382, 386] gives 219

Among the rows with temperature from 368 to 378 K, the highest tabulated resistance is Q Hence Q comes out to 237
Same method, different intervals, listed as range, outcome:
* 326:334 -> 234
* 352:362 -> 238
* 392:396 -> 220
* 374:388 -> 229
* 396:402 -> 222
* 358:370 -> 244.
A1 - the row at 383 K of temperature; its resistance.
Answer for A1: 219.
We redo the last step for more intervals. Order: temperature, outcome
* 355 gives 232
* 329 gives 234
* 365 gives 244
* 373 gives 232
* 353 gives 231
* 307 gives 223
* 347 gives 227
